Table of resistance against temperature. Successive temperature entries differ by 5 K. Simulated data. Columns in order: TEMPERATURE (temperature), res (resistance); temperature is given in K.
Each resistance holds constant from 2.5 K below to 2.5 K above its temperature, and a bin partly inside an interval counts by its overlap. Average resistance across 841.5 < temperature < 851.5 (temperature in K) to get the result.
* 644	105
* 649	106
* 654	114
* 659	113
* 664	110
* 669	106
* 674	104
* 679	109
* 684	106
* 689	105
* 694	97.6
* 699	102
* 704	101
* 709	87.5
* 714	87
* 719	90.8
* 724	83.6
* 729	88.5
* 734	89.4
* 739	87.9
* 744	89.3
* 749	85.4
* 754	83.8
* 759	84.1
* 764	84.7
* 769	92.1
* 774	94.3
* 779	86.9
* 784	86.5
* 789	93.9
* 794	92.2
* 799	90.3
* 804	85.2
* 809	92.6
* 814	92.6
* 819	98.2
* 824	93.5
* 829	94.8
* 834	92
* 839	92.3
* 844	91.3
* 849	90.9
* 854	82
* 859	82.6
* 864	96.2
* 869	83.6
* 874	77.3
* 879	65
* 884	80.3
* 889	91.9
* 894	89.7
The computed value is 91.1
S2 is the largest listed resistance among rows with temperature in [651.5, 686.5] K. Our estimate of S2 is 114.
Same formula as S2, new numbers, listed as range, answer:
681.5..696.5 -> 106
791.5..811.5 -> 92.6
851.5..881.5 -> 96.2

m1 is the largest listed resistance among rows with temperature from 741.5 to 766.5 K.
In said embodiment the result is 89.3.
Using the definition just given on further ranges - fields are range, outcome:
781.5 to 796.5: 93.9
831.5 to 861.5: 92.3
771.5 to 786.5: 94.3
